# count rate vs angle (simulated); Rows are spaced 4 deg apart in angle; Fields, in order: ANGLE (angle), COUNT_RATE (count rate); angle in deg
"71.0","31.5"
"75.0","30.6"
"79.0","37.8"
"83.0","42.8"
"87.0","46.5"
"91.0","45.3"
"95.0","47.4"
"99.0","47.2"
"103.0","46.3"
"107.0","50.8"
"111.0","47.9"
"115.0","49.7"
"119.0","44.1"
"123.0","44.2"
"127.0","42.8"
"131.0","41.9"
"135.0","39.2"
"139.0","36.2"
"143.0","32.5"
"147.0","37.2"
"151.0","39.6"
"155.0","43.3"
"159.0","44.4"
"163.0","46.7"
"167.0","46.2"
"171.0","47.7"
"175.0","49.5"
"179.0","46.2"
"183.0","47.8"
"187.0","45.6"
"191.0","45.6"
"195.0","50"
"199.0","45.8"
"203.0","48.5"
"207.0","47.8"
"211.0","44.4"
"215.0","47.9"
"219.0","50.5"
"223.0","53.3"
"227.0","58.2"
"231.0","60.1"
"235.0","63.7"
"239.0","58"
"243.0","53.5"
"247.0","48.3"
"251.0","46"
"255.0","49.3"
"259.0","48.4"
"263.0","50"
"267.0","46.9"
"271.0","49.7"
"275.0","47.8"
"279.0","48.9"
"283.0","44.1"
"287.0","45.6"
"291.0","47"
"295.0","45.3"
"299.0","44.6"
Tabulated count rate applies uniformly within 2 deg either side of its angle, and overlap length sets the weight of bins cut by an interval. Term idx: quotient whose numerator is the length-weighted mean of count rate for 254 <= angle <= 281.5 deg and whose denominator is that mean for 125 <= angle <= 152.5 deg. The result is 1.26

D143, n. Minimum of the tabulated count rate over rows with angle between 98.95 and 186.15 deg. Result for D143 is 32.5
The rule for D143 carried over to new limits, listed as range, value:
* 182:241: 44.4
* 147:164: 37.2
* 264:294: 44.1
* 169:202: 45.6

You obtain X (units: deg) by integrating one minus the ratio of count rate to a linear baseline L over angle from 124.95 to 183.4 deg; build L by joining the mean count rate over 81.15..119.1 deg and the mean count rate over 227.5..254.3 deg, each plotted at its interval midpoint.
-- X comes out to 8.7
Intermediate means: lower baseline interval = 47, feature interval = 42.6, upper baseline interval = 54.8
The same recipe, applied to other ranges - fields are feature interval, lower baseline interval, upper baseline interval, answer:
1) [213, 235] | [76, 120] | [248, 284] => -3.5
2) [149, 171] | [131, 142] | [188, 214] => -1.6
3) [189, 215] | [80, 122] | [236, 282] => 0.9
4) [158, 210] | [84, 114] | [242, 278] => 1.1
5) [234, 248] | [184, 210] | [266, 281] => -2.3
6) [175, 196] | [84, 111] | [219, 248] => 2.3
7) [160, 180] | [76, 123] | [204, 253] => 0.9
